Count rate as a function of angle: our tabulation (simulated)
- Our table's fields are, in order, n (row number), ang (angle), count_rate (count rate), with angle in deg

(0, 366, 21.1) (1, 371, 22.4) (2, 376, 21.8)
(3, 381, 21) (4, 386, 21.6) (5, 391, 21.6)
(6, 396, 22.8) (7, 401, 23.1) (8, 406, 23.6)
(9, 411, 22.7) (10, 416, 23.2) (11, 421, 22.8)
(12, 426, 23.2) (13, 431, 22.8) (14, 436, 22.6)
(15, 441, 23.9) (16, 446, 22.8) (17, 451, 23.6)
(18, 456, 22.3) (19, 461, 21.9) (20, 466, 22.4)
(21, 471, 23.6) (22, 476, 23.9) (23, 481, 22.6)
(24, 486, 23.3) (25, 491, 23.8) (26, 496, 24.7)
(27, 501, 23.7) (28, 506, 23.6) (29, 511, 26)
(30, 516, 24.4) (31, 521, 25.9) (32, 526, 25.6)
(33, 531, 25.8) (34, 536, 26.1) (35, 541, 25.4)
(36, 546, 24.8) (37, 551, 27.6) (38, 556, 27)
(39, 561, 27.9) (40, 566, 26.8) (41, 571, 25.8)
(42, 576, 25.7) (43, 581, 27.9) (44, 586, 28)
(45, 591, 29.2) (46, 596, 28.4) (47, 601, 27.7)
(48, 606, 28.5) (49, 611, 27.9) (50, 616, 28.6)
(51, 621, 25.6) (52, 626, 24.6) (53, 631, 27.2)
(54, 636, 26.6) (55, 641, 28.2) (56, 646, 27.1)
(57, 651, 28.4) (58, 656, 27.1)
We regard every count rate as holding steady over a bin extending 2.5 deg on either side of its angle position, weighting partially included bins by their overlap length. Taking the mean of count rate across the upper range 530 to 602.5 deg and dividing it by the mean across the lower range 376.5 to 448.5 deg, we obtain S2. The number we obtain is 1.2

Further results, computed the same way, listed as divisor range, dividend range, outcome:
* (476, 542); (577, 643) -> 1.12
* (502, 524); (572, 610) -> 1.12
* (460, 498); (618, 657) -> 1.15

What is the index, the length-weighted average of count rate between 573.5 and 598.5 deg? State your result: 27.8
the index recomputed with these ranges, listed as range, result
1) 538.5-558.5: 26.2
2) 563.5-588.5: 26.8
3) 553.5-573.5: 26.9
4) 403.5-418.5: 23.2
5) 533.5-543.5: 25.8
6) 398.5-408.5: 23.4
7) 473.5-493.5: 23.4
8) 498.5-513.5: 24.4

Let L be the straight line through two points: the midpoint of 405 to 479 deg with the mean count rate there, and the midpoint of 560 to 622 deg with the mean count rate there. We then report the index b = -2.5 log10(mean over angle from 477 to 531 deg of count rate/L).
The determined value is 0.02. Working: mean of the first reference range 23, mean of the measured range 24.4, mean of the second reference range 27.6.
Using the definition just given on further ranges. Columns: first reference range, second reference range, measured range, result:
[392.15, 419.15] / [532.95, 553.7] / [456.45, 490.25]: 0.07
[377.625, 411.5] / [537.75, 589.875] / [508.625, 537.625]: 0.00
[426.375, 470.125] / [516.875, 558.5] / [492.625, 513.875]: 0.01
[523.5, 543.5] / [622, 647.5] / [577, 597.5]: -0.08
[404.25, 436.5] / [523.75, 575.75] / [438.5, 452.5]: 0.01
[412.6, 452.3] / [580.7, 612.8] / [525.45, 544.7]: 0.03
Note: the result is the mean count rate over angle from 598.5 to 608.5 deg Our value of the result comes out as 28.1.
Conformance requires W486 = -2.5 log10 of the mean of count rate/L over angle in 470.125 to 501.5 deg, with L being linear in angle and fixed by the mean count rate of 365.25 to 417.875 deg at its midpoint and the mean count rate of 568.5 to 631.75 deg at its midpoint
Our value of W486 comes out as 0.041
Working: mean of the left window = 22.3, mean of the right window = 27.3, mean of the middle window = 23.7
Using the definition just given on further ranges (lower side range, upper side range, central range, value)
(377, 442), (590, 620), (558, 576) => 0.018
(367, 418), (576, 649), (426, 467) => 0.036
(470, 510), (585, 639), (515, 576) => -0.029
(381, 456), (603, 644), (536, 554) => -0.021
